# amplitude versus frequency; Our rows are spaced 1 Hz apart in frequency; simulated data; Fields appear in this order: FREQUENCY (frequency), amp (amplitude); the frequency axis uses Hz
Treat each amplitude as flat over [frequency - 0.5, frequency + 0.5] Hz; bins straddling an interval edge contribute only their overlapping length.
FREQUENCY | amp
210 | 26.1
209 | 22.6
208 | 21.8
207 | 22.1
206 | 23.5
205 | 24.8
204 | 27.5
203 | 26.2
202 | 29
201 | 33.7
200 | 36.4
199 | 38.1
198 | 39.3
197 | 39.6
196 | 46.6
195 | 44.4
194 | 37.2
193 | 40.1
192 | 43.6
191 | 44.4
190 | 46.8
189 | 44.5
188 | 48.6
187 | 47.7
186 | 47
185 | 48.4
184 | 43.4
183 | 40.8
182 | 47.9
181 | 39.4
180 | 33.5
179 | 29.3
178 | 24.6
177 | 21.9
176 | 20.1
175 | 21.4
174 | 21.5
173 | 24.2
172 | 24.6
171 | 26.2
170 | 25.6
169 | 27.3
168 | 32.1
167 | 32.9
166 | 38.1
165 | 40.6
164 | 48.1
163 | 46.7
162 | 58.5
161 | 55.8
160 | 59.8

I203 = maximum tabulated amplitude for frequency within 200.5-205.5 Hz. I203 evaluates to 33.7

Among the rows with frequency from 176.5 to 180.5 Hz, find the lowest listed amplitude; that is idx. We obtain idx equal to 21.9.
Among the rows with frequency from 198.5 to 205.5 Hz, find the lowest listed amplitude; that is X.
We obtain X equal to 24.8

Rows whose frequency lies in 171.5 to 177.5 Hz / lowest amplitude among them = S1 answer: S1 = 20.1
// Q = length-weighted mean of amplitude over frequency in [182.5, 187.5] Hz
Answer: 45.5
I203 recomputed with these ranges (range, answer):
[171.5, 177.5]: 24.6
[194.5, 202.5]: 46.6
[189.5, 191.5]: 46.8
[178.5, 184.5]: 47.9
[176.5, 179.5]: 29.3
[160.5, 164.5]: 58.5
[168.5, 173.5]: 27.3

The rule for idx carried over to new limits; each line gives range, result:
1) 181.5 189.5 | 40.8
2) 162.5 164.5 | 46.7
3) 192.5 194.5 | 37.2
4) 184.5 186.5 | 47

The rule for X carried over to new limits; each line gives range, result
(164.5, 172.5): 24.6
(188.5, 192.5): 43.6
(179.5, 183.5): 33.5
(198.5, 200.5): 36.4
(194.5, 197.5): 39.6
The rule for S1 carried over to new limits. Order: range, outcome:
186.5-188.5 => 47.7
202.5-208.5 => 21.8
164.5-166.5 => 38.1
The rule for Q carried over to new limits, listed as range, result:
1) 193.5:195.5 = 40.8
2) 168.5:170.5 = 26.5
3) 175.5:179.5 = 24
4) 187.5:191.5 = 46.1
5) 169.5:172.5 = 25.5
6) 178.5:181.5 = 34.1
